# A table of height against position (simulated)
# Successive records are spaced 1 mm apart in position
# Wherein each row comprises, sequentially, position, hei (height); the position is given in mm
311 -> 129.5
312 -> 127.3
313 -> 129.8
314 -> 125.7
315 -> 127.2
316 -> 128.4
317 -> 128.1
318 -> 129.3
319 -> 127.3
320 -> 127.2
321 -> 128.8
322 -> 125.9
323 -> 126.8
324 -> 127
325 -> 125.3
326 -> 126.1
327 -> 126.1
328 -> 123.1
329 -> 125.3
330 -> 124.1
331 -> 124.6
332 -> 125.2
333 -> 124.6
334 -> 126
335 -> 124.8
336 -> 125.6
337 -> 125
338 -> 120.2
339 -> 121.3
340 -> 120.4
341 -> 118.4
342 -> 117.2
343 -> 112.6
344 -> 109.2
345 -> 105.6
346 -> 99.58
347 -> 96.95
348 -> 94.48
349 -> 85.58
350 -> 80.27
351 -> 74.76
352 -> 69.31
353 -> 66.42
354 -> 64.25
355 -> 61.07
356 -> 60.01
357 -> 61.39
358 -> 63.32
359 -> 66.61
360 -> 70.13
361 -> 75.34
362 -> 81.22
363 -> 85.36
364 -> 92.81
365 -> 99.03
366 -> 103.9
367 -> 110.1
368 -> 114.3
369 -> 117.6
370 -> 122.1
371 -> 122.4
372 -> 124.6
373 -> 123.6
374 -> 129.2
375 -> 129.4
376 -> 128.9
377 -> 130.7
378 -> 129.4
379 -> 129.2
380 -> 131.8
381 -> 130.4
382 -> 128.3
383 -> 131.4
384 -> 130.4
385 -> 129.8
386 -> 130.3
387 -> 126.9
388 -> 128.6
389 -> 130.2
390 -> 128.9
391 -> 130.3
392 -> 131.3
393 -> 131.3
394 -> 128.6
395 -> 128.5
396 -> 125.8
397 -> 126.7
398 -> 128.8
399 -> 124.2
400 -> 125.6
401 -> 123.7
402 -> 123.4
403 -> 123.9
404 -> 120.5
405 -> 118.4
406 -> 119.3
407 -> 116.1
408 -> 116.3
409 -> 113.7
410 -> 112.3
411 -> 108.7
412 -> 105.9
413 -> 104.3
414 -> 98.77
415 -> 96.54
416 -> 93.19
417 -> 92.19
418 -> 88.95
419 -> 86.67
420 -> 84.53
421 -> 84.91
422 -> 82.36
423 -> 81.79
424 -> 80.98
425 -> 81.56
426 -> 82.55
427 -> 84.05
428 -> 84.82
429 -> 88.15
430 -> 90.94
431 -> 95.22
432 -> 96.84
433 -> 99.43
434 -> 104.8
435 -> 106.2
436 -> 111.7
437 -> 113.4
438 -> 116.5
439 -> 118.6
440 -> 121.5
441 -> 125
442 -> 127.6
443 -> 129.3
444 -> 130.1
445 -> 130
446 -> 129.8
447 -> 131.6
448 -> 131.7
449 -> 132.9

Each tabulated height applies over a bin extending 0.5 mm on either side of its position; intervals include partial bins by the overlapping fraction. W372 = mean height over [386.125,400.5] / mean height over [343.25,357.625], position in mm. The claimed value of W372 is 1.58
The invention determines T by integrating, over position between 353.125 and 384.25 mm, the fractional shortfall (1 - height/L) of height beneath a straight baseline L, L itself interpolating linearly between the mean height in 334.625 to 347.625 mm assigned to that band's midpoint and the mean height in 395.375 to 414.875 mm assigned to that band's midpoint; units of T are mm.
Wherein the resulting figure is 3.2 mm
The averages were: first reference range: 115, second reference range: 117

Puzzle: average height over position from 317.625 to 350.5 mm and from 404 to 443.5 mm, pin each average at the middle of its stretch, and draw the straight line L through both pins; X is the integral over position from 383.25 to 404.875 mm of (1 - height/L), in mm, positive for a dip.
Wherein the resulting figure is -4.1 mm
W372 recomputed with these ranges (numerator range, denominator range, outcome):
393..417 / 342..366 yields 1.41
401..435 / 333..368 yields 1.05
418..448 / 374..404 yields 0.81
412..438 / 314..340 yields 0.74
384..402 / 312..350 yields 1.07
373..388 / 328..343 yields 1.06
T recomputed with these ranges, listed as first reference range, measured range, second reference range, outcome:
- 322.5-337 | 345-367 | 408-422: 6.94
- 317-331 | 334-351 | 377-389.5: 2.42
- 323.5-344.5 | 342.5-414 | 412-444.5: 0.67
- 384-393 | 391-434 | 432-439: 4.91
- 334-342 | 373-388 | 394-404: -0.60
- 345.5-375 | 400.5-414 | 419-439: -3.27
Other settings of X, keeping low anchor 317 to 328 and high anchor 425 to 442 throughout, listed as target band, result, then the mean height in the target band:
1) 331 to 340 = 0.0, 124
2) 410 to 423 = 1.5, 94.2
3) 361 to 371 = 1.3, 103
